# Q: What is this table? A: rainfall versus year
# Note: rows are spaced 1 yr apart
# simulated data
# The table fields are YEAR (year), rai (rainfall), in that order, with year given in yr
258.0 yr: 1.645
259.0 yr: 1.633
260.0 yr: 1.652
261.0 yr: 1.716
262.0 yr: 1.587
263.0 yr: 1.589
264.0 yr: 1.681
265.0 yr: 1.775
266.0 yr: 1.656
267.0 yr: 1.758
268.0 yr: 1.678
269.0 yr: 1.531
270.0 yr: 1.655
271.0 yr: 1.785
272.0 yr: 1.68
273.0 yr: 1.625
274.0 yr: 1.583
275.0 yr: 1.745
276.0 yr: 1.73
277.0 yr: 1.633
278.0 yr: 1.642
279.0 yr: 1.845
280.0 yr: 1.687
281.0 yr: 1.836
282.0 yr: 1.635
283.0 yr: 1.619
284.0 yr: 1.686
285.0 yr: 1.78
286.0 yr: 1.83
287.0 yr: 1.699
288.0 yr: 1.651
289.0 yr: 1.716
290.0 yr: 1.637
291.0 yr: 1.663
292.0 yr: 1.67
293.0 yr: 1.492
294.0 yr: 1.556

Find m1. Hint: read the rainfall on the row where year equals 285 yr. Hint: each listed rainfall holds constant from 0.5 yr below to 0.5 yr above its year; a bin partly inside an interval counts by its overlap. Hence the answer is 1.78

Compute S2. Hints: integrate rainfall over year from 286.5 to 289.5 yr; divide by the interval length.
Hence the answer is 1.69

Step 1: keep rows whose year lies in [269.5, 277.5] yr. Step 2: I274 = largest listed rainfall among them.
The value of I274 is 1.785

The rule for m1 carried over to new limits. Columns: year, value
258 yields 1.645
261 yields 1.716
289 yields 1.716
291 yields 1.663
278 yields 1.642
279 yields 1.845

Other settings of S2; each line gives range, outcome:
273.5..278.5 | 1.67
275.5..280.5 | 1.71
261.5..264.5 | 1.62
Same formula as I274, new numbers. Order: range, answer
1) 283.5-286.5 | 1.83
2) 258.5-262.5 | 1.716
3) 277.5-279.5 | 1.845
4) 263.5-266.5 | 1.775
